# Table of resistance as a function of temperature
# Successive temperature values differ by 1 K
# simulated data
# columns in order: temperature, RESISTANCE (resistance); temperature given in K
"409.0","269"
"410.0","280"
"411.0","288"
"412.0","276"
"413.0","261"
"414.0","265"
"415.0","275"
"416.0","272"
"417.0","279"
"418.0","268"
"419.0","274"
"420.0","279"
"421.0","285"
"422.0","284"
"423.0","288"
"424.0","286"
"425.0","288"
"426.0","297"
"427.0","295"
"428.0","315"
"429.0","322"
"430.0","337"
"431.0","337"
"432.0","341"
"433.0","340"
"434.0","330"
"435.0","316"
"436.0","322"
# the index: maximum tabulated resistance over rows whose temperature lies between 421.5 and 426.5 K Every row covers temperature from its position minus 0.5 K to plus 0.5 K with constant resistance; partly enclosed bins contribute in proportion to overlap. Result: 297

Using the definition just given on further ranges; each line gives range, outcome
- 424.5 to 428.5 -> 315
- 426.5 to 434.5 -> 341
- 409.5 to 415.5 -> 288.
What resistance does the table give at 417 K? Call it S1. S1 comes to 279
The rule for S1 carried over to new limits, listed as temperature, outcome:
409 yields 269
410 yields 280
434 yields 330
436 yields 322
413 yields 261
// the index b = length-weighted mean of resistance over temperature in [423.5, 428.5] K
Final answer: 296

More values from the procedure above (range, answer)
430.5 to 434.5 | 337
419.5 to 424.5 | 284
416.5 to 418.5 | 274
